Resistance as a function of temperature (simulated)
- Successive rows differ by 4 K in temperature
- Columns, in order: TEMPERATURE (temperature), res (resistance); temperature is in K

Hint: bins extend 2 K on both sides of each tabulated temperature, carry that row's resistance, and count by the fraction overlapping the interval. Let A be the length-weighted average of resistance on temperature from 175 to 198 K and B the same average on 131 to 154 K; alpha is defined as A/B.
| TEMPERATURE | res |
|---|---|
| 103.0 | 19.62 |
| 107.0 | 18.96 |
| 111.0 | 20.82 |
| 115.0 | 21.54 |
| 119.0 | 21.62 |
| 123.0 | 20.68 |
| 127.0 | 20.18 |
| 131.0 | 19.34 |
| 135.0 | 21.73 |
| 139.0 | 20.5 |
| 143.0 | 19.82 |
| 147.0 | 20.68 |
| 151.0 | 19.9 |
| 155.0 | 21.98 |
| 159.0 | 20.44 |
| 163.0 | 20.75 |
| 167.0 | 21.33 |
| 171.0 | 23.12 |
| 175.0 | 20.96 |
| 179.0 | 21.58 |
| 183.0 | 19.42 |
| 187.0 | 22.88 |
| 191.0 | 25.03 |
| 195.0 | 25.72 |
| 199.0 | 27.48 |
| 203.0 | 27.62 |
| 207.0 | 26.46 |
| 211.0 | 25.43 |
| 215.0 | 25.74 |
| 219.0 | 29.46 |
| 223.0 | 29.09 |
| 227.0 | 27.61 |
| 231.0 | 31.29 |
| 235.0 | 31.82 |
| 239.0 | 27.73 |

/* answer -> 1.12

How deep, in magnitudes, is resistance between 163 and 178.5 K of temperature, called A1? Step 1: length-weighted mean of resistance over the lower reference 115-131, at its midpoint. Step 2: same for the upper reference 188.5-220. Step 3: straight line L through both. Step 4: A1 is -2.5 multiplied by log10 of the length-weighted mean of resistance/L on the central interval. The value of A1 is 0.12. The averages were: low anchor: 20.7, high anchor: 26.5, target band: 21.6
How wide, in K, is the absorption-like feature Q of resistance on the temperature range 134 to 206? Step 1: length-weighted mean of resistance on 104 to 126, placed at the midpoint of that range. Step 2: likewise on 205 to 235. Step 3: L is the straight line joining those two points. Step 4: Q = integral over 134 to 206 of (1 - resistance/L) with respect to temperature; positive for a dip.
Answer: 6.6 K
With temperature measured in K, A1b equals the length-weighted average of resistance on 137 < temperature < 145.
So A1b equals 20.2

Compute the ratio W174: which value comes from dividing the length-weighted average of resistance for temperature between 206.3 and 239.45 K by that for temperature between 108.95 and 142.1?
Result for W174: 1.37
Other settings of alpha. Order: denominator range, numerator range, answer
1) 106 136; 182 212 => 1.22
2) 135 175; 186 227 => 1.27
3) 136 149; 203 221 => 1.31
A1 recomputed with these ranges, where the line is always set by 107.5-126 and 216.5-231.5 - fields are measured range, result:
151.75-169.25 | 0.15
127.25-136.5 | 0.09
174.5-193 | 0.18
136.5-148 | 0.13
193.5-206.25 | 0.01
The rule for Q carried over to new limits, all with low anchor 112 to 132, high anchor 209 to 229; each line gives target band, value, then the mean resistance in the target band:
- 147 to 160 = 1.2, 20.8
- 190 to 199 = 0.0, 25.9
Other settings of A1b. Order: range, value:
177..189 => 21.3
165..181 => 21.7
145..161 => 20.8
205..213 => 25.9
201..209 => 27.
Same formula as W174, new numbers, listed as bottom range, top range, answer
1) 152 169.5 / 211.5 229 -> 1.31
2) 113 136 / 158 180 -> 1.03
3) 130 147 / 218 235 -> 1.45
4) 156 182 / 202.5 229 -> 1.28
